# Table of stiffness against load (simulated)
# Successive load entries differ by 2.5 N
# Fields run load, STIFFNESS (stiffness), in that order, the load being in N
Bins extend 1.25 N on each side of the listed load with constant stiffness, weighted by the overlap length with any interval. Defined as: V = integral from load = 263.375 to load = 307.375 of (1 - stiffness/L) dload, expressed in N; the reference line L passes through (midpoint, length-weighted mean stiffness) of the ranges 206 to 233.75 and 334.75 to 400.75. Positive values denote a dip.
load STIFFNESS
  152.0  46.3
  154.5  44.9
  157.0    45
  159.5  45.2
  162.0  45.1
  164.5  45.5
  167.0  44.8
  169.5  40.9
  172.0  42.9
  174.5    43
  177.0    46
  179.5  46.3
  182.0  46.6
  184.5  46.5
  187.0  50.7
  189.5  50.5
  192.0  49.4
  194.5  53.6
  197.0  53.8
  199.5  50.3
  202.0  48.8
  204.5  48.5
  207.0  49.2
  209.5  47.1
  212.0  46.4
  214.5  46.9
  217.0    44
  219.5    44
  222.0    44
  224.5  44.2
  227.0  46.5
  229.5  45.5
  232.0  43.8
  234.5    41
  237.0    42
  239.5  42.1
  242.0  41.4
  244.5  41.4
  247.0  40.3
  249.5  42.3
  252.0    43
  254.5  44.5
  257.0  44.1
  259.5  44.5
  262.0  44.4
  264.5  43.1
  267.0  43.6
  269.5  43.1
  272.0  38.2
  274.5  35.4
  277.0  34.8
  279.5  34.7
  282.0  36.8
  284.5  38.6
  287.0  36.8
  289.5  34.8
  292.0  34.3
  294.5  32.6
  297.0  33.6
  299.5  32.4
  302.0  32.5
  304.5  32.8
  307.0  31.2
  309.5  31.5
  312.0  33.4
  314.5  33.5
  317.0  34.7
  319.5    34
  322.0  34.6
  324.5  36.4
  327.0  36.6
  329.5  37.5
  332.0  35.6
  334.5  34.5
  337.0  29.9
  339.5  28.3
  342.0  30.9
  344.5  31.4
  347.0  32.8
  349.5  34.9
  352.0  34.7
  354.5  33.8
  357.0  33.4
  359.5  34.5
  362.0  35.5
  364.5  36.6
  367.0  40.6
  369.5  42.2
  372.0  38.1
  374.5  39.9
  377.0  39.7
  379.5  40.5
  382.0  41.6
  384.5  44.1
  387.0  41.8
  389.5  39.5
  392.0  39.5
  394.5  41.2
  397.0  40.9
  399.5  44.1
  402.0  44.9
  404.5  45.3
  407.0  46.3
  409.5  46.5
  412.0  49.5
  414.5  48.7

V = 6.0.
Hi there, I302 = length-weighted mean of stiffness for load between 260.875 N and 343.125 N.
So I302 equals 35.3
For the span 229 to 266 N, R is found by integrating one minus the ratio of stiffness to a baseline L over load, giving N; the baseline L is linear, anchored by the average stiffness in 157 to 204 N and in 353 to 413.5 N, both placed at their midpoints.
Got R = 1.8 N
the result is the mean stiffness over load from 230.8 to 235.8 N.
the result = 42.4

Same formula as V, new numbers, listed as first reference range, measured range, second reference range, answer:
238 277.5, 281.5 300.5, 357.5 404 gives 2.9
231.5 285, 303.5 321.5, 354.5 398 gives 3.2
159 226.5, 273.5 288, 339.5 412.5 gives 2.3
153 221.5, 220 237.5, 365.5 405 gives 0.7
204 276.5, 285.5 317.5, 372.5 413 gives 7.2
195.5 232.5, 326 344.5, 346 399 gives 3.4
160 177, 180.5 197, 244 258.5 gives -2.3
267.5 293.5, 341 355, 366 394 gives 2.3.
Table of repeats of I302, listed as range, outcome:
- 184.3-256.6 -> 45.9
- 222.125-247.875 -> 42.9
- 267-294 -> 37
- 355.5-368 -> 36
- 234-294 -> 40.1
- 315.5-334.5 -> 35.5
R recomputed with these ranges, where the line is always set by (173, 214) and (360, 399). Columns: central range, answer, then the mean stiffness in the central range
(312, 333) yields 3.6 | 35.2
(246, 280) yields 3.1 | 41.3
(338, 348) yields 2.6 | 30.8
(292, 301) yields 2.2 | 33.1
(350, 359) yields 1.6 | 34.1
